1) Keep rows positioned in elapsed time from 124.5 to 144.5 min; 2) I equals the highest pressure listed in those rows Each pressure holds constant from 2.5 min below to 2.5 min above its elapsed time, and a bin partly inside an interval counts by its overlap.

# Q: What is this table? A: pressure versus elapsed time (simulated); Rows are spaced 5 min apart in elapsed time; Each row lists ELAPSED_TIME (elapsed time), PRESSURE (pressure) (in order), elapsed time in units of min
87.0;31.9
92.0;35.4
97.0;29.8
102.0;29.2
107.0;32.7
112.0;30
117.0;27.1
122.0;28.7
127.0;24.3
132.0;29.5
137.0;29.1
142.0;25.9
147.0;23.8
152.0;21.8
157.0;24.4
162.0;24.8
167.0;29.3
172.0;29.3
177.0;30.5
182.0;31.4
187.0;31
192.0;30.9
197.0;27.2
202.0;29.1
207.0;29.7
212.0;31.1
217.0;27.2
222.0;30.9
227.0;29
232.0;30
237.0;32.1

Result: 29.5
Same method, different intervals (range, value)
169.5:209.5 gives 31.4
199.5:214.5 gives 31.1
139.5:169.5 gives 29.3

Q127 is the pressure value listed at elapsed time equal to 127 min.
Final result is 24.3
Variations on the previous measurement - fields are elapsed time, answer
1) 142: 25.9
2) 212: 31.1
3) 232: 30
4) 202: 29.1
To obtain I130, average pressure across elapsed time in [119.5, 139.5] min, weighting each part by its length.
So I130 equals 27.9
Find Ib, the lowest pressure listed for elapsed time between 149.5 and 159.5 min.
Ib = 21.8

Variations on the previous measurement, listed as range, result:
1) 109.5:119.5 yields 27.1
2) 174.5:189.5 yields 30.5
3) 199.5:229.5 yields 27.2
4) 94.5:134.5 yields 24.3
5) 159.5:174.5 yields 24.8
